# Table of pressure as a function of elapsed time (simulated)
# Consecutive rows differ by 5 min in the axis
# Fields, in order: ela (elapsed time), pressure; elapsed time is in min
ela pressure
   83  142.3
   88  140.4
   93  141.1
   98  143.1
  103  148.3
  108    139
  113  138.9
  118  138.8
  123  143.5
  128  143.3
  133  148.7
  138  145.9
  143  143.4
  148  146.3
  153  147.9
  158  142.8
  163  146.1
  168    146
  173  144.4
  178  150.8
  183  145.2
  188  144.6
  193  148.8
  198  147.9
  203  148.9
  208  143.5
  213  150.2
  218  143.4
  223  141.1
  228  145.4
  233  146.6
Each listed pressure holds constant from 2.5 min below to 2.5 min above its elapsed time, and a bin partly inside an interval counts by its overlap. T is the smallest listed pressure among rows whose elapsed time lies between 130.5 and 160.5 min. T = 142.8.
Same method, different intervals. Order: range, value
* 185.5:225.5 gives 141.1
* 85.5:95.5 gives 140.4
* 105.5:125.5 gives 138.8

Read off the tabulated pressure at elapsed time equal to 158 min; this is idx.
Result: 142.8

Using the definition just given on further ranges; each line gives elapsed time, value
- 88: 140.4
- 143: 143.4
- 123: 143.5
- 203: 148.9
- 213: 150.2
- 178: 150.8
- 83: 142.3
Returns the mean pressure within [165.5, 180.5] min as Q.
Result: 147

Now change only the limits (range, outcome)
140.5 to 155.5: 146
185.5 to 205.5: 148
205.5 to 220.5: 146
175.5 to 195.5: 147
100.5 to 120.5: 141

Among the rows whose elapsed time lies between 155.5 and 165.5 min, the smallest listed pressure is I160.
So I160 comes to 142.8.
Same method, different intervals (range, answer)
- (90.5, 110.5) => 139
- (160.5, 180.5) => 144.4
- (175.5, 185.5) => 145.2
